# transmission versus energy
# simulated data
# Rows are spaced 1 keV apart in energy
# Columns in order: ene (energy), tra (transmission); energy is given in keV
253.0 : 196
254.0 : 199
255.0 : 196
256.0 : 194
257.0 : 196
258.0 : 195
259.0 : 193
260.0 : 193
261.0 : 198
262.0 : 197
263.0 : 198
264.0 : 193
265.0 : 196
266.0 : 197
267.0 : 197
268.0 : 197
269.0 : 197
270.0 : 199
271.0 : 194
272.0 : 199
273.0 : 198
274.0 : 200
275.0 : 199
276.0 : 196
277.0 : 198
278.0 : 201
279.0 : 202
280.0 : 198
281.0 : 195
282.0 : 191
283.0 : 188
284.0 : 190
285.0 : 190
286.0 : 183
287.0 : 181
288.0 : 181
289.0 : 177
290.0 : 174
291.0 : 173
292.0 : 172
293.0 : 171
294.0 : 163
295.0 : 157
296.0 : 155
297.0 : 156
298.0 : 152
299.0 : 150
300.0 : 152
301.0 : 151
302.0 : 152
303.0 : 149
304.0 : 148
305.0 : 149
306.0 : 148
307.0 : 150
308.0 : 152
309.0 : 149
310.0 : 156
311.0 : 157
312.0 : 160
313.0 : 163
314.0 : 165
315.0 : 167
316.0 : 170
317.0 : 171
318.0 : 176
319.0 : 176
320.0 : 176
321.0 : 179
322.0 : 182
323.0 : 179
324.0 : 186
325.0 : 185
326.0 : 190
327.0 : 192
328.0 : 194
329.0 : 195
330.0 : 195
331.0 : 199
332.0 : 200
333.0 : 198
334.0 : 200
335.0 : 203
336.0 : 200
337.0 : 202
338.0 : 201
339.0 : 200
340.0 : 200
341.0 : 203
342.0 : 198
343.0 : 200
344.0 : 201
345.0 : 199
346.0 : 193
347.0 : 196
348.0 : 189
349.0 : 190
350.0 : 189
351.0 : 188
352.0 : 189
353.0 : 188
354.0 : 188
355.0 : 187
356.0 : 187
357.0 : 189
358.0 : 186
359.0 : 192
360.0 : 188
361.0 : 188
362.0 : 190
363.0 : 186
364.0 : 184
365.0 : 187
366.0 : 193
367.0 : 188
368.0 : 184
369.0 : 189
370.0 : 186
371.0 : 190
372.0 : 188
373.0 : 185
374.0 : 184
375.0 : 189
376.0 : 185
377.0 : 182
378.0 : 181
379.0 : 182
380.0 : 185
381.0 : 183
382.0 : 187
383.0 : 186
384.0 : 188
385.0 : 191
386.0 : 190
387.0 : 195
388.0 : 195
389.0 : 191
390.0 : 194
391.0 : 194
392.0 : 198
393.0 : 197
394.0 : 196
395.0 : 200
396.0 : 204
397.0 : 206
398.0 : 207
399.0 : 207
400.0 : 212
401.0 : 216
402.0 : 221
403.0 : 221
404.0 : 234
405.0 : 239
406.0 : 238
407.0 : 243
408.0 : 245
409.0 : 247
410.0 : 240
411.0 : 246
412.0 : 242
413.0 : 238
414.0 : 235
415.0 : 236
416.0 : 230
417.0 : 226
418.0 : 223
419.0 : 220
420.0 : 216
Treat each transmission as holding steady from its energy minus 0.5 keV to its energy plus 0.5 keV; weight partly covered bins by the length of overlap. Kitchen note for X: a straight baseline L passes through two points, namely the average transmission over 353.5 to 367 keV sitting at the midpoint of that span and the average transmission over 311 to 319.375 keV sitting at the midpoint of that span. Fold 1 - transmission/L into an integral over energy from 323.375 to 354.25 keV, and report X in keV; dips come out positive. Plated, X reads -2.9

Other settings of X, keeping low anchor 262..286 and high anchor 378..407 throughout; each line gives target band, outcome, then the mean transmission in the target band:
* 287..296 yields 1.2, 171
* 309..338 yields 2.4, 182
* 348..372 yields 1.5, 188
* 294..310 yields 3.7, 152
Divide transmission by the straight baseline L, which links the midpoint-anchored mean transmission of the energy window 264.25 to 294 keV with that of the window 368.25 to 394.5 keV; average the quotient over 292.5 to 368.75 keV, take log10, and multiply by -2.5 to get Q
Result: 0.06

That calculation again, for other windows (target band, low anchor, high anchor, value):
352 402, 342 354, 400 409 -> 0.11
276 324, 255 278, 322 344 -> 0.16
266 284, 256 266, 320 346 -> -0.01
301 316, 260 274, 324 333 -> 0.25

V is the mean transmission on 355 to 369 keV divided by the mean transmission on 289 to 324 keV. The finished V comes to 1.16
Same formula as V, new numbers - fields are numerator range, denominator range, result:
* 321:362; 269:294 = 1.02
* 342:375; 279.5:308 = 1.13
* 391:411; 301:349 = 1.22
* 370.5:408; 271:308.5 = 1.15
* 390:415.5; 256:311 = 1.24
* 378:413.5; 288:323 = 1.29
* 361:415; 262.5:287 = 1.04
